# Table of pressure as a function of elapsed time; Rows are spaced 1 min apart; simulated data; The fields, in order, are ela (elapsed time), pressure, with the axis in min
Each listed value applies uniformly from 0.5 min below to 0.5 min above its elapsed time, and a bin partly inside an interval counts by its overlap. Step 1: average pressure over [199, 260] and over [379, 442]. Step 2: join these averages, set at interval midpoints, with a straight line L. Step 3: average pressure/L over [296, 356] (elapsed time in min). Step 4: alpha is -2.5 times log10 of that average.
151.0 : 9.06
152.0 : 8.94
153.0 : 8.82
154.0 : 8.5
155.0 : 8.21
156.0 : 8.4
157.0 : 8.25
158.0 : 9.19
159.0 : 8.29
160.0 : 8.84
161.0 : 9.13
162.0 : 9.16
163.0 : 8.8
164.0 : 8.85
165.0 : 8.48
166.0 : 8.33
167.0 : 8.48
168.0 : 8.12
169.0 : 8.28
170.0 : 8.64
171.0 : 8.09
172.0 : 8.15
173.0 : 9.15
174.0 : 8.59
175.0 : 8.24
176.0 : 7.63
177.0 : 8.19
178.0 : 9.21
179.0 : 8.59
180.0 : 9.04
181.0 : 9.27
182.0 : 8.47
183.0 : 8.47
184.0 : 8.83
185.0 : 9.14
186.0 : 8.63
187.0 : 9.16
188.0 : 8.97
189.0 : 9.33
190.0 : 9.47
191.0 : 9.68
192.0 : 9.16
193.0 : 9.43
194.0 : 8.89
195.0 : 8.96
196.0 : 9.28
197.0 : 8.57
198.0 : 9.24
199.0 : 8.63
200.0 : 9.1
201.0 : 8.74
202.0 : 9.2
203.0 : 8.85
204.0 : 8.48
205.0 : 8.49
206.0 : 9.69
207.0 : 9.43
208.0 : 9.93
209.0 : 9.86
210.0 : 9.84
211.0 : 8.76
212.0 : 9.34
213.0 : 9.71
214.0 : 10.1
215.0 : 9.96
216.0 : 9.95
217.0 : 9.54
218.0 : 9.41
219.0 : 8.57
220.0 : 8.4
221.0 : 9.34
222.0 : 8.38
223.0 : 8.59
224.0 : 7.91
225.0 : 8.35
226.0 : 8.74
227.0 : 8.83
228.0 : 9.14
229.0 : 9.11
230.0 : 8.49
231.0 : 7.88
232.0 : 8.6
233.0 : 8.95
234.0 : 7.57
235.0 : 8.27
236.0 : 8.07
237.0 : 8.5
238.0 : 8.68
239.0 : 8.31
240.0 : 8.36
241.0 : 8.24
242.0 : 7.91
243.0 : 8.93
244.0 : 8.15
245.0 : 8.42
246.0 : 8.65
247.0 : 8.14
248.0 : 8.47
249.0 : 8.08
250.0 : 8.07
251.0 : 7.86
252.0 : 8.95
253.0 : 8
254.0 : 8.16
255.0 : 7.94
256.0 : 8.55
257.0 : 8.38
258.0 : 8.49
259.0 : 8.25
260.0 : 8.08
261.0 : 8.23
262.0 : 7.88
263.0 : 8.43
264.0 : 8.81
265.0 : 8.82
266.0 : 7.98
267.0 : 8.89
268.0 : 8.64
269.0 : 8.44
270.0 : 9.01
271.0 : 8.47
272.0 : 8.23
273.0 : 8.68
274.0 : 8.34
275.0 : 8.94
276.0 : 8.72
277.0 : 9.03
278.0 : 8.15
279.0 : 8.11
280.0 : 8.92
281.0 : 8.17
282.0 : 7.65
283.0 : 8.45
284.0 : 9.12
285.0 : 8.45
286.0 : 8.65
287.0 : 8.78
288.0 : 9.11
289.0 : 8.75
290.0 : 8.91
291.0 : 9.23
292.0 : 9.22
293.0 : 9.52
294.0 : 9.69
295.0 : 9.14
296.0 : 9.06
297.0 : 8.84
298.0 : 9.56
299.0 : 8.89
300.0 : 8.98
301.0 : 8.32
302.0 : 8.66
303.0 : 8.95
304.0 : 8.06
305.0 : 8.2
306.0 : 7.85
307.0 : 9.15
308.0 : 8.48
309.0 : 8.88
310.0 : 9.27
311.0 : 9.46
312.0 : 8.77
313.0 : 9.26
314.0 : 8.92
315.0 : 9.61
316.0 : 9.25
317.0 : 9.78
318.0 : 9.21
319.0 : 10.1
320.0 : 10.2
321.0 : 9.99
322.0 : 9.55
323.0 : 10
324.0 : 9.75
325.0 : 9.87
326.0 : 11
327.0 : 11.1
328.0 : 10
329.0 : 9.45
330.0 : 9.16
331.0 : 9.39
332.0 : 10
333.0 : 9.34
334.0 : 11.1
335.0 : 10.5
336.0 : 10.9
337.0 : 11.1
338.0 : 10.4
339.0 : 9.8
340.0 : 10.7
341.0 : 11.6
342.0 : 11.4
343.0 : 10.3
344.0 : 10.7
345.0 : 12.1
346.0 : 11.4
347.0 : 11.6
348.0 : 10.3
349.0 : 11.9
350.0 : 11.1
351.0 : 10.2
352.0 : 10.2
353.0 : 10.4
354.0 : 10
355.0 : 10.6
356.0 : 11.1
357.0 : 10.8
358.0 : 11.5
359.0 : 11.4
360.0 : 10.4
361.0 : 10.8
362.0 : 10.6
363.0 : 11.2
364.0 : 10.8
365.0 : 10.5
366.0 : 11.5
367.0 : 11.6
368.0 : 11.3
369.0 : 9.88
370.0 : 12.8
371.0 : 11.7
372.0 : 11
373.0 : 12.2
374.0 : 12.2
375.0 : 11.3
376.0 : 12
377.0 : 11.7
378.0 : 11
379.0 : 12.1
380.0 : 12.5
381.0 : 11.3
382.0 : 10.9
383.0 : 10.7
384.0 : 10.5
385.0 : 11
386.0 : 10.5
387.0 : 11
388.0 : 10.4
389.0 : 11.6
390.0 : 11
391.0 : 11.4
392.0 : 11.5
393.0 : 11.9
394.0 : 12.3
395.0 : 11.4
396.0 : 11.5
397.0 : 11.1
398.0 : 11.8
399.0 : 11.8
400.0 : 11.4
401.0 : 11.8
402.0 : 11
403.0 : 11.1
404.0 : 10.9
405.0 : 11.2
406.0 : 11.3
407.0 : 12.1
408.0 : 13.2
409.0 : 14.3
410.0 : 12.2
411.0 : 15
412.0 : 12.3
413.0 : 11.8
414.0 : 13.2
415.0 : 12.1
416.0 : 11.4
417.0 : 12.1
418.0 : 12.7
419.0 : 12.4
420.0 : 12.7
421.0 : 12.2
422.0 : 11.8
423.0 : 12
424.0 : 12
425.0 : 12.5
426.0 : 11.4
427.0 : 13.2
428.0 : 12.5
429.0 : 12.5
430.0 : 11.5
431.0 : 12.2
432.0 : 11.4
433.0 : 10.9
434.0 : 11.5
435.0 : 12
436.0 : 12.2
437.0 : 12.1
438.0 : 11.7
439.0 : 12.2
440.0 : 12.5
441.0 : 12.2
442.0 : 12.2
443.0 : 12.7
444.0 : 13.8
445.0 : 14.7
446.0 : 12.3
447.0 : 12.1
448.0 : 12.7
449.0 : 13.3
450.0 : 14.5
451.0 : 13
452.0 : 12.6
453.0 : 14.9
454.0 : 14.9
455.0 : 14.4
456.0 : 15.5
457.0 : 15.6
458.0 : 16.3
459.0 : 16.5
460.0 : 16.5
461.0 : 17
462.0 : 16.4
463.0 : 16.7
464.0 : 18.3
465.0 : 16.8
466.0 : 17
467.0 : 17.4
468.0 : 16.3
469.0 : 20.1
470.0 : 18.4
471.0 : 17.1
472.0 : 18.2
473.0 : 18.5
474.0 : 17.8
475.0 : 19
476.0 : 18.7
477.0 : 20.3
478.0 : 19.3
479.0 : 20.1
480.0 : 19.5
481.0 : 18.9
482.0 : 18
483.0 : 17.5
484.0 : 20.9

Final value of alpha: 0.05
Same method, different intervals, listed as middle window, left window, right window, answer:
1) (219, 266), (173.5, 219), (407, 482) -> 0.198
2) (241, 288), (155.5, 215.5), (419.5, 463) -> 0.212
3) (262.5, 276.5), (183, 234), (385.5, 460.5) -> 0.166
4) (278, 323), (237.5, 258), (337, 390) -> 0.070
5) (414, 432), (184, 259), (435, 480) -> 0.194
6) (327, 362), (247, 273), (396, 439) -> -0.031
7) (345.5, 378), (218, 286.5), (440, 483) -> 0.126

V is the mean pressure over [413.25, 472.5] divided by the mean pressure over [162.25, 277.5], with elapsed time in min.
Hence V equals 1.6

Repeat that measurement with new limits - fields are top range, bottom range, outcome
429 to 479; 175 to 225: 1.66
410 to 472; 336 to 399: 1.23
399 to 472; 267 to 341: 1.46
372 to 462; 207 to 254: 1.42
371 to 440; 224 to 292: 1.40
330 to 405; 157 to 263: 1.27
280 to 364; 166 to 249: 1.11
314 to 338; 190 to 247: 1.13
